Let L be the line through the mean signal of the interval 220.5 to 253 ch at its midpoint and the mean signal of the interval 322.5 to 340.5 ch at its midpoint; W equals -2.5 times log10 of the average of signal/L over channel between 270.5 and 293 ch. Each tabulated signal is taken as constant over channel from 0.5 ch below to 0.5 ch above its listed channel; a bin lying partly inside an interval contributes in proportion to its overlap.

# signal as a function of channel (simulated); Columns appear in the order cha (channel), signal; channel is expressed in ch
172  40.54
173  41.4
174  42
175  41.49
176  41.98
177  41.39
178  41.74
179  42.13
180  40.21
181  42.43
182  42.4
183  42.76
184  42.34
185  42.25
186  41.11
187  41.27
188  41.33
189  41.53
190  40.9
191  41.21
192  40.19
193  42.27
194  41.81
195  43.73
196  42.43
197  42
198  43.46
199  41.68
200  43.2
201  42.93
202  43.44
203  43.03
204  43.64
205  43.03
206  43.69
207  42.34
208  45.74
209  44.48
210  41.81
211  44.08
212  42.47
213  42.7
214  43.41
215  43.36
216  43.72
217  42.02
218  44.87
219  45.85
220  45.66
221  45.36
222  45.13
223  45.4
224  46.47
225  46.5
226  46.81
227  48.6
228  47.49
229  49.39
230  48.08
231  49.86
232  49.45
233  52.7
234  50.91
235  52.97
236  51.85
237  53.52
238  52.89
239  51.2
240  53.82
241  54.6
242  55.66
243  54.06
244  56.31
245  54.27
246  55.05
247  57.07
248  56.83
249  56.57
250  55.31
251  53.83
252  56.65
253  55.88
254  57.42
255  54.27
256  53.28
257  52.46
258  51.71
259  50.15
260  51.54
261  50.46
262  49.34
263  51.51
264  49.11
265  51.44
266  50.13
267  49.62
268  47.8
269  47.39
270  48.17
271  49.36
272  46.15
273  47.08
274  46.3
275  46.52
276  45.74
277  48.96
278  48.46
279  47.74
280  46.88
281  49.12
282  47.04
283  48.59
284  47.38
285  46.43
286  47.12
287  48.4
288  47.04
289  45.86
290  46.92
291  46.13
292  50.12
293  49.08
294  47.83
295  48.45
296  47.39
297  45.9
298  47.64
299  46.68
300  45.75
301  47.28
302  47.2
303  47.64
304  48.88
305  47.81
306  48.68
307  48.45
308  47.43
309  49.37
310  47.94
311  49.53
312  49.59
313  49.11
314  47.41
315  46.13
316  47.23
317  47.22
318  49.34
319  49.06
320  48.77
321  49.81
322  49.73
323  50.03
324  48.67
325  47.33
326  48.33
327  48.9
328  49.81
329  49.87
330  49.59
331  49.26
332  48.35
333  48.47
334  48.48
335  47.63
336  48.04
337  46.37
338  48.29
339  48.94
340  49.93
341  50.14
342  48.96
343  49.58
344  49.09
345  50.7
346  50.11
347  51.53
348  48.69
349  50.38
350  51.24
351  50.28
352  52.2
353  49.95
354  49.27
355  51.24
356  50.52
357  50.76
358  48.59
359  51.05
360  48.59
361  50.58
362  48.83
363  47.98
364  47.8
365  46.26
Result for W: 0.06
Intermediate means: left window 51.8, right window 48.7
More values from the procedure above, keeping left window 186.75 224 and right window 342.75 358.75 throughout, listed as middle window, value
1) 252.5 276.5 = -0.092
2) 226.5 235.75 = -0.128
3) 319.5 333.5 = 0.001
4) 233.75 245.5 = -0.193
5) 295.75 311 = 0.007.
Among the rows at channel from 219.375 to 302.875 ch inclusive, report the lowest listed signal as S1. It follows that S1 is 45.13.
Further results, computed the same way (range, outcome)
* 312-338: 46.13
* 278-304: 45.75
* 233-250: 50.91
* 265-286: 45.74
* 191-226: 40.19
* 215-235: 42.02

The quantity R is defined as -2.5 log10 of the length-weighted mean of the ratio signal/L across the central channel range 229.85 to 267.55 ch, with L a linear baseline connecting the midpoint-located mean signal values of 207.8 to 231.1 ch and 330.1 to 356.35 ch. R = -0.15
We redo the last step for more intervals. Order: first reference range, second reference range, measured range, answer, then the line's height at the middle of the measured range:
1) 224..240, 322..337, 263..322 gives 0.03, 49.3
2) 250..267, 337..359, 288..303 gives 0.09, 51.4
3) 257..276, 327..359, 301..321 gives 0.02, 49.4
